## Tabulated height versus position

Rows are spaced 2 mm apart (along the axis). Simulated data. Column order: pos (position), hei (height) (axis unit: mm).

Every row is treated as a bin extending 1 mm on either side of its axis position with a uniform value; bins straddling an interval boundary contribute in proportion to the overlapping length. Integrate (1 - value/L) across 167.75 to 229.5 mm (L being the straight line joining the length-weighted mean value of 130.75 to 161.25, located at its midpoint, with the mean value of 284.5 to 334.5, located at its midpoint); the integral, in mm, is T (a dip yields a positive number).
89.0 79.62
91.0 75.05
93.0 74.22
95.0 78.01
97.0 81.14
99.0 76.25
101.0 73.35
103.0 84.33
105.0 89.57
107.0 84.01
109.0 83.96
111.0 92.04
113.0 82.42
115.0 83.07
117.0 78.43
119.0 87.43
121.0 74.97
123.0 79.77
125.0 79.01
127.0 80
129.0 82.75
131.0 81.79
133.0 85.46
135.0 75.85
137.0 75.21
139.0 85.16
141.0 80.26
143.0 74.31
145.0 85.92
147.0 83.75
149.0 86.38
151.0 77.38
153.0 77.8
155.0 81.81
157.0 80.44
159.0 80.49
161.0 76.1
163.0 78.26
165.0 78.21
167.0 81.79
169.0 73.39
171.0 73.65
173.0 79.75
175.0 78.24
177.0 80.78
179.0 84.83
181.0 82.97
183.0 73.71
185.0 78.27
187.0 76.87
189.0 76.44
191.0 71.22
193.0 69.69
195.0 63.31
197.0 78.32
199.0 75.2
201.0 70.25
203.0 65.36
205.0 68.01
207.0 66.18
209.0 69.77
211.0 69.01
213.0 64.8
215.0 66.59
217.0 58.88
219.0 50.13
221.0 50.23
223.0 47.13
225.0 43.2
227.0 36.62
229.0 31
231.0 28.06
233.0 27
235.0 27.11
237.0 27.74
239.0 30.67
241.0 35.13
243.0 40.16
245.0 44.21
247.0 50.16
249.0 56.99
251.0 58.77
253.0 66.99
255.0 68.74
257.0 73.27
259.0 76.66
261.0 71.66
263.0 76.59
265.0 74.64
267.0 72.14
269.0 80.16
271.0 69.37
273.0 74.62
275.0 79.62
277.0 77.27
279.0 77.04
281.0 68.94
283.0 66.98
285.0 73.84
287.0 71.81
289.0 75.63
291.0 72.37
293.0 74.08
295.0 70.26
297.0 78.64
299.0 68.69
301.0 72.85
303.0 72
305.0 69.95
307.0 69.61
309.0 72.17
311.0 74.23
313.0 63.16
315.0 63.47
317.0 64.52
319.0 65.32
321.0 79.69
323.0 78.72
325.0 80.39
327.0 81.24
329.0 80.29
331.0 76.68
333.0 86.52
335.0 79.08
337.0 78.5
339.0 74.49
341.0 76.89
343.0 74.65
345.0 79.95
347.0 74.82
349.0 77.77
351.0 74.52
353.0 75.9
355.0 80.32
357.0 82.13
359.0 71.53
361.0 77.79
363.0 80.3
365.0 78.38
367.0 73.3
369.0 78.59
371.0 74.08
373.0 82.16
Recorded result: 8.8 mm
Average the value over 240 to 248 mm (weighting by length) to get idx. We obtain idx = 42.4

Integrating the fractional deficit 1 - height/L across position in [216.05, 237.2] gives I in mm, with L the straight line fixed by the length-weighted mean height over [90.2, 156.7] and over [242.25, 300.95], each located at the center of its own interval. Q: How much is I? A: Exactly 9.8 mm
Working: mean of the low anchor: 80.9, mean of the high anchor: 69.5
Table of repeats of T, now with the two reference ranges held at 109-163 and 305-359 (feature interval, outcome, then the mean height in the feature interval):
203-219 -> 2.8 mm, 65.1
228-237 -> 5.8 mm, 28.2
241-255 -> 4.5 mm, 52.7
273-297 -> 1.0 mm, 73.7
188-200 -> 1.1 mm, 72.4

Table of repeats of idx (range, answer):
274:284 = 74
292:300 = 72.9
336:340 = 76.5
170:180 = 79.5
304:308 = 69.8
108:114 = 86.1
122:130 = 80.4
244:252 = 52.5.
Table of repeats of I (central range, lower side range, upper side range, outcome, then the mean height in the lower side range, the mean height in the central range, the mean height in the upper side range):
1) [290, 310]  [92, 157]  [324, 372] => 1.6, 81.1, 72.1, 77.8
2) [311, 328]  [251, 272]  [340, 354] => 0.7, 72.3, 72.2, 76.4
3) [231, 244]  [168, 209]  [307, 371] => 7.6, 74.2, 31.1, 75.8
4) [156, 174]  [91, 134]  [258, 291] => 0.2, 81.4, 78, 74.1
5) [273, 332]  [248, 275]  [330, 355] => 1.0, 71.1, 73.1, 77.6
